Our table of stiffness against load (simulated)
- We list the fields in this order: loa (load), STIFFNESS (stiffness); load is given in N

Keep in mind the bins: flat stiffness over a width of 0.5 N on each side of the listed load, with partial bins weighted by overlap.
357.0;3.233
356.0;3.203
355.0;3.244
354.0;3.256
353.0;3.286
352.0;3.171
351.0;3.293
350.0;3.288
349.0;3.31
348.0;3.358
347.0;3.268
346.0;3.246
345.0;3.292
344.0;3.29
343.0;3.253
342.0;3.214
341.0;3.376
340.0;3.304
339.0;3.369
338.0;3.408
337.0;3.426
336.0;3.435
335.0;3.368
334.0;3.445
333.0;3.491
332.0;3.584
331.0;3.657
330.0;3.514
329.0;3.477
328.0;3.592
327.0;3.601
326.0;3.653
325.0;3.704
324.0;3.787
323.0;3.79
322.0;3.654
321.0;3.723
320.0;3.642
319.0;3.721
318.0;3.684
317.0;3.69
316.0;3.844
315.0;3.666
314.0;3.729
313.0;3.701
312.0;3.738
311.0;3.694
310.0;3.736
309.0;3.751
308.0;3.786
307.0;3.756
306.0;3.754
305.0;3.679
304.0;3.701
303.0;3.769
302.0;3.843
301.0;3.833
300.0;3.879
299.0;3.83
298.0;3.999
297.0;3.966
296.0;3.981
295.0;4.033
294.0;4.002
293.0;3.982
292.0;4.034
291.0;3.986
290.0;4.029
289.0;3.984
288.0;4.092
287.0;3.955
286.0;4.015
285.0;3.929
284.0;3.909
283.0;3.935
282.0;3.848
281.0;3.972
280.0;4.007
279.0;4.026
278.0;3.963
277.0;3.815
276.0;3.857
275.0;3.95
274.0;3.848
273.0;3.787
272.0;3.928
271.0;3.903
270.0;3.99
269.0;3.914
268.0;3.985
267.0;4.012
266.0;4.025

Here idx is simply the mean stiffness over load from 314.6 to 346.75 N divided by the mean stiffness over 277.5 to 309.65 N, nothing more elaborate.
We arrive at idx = 0.90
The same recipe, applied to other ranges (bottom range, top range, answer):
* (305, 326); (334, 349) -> 0.89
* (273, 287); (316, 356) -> 0.88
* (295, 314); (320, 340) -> 0.94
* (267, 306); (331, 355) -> 0.85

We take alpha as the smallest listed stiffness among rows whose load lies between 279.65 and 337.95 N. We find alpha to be 3.368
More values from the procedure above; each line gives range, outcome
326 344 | 3.214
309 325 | 3.642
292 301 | 3.83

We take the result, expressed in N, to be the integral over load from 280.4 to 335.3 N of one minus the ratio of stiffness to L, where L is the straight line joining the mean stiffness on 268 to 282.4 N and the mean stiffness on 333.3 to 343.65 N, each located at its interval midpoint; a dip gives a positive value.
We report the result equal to -2.35 N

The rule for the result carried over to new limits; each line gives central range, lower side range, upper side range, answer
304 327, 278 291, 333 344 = -0.61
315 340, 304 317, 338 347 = -0.62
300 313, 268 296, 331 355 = -0.17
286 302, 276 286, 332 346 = -0.69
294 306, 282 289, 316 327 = -0.02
